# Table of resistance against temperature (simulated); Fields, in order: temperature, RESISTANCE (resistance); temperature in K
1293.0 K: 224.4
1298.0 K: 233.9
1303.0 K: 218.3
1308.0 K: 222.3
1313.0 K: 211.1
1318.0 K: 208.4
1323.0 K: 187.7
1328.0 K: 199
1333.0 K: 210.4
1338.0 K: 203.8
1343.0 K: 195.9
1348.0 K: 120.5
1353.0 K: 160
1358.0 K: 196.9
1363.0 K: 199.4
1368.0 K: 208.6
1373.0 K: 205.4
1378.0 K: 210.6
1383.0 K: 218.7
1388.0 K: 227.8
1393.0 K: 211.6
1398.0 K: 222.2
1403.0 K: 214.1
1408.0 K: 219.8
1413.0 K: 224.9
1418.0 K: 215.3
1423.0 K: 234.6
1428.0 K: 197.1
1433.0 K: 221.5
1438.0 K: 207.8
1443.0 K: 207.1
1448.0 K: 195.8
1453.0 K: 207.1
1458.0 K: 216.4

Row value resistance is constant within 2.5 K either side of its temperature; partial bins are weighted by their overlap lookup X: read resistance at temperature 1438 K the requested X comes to 207.8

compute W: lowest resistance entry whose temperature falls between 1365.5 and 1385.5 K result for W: 205.4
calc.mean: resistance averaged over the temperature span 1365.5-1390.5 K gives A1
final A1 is 214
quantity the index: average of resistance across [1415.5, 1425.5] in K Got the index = 225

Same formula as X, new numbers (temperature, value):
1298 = 233.9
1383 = 218.7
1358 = 196.9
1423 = 234.6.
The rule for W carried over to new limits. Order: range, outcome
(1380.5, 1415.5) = 211.6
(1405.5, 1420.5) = 215.3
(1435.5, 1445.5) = 207.1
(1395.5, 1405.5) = 214.1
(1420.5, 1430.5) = 197.1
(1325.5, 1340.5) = 199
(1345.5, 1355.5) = 120.5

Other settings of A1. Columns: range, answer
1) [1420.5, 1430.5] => 216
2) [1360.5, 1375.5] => 204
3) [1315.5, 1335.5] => 201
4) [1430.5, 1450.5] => 208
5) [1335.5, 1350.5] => 173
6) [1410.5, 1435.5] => 219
